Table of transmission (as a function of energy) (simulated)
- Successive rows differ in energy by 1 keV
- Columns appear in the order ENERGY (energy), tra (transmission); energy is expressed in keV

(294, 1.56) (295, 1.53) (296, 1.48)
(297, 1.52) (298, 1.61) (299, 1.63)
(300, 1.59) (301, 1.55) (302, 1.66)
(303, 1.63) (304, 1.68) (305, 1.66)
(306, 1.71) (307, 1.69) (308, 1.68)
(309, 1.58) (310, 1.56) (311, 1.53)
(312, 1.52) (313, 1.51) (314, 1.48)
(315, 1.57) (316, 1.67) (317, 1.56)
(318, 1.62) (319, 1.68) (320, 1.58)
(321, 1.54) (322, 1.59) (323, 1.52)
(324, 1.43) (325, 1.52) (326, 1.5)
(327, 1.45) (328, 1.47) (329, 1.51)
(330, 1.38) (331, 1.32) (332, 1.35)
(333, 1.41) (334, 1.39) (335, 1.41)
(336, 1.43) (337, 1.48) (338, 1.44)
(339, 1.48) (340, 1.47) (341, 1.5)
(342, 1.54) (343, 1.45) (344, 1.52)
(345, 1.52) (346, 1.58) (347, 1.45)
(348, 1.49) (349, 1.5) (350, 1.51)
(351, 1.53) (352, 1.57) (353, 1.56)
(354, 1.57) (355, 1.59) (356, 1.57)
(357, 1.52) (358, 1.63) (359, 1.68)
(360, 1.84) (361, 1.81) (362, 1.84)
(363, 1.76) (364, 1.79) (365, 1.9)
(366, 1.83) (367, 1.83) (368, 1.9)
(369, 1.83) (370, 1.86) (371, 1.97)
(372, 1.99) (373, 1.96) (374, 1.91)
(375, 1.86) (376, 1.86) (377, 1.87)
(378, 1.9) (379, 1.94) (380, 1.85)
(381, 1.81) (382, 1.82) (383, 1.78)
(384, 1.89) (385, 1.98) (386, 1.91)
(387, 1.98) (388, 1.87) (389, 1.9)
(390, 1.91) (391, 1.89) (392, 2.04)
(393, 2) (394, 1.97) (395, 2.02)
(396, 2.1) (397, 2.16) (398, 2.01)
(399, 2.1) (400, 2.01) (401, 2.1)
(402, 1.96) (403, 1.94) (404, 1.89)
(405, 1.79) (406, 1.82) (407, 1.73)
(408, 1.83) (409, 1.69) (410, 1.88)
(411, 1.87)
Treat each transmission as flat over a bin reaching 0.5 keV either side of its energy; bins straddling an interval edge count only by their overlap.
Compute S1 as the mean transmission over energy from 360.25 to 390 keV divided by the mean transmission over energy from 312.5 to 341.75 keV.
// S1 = 1.26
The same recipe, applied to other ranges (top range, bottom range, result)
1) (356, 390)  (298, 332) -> 1.18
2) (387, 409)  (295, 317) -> 1.22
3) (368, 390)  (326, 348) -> 1.30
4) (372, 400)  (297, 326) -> 1.22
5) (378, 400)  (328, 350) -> 1.34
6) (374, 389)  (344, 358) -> 1.22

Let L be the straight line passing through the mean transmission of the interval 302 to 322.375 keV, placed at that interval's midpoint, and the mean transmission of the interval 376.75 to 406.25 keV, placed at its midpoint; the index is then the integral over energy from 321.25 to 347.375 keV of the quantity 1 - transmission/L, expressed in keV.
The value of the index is 3.6 keV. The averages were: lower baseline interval 1.6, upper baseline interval 1.94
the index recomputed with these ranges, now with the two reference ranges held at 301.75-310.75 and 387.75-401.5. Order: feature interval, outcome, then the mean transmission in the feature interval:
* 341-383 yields 3.5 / 1.72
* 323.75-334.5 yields 1.9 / 1.43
